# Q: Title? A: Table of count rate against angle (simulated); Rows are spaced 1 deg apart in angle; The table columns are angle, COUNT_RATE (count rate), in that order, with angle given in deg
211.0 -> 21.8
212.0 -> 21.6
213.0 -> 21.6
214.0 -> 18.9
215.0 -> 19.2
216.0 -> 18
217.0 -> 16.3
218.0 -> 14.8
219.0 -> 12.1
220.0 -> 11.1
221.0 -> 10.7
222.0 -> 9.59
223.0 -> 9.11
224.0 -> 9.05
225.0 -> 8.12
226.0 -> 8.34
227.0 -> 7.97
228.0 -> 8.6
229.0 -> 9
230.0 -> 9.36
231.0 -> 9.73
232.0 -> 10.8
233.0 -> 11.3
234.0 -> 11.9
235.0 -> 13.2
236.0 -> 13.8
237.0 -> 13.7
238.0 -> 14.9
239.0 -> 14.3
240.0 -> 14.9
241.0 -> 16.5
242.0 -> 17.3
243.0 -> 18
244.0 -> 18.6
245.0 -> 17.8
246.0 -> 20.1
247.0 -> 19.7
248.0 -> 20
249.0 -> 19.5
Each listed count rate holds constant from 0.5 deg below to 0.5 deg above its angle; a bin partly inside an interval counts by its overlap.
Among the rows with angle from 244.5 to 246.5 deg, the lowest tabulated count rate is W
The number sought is 17.8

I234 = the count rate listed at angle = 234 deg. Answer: 11.9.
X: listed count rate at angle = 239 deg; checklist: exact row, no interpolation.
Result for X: 14.3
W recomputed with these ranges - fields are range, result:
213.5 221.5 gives 10.7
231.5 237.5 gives 10.8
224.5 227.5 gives 7.97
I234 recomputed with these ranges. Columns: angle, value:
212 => 21.6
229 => 9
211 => 21.8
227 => 7.97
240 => 14.9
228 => 8.6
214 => 18.9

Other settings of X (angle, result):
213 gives 21.6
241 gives 16.5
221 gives 10.7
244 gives 18.6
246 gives 20.1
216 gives 18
